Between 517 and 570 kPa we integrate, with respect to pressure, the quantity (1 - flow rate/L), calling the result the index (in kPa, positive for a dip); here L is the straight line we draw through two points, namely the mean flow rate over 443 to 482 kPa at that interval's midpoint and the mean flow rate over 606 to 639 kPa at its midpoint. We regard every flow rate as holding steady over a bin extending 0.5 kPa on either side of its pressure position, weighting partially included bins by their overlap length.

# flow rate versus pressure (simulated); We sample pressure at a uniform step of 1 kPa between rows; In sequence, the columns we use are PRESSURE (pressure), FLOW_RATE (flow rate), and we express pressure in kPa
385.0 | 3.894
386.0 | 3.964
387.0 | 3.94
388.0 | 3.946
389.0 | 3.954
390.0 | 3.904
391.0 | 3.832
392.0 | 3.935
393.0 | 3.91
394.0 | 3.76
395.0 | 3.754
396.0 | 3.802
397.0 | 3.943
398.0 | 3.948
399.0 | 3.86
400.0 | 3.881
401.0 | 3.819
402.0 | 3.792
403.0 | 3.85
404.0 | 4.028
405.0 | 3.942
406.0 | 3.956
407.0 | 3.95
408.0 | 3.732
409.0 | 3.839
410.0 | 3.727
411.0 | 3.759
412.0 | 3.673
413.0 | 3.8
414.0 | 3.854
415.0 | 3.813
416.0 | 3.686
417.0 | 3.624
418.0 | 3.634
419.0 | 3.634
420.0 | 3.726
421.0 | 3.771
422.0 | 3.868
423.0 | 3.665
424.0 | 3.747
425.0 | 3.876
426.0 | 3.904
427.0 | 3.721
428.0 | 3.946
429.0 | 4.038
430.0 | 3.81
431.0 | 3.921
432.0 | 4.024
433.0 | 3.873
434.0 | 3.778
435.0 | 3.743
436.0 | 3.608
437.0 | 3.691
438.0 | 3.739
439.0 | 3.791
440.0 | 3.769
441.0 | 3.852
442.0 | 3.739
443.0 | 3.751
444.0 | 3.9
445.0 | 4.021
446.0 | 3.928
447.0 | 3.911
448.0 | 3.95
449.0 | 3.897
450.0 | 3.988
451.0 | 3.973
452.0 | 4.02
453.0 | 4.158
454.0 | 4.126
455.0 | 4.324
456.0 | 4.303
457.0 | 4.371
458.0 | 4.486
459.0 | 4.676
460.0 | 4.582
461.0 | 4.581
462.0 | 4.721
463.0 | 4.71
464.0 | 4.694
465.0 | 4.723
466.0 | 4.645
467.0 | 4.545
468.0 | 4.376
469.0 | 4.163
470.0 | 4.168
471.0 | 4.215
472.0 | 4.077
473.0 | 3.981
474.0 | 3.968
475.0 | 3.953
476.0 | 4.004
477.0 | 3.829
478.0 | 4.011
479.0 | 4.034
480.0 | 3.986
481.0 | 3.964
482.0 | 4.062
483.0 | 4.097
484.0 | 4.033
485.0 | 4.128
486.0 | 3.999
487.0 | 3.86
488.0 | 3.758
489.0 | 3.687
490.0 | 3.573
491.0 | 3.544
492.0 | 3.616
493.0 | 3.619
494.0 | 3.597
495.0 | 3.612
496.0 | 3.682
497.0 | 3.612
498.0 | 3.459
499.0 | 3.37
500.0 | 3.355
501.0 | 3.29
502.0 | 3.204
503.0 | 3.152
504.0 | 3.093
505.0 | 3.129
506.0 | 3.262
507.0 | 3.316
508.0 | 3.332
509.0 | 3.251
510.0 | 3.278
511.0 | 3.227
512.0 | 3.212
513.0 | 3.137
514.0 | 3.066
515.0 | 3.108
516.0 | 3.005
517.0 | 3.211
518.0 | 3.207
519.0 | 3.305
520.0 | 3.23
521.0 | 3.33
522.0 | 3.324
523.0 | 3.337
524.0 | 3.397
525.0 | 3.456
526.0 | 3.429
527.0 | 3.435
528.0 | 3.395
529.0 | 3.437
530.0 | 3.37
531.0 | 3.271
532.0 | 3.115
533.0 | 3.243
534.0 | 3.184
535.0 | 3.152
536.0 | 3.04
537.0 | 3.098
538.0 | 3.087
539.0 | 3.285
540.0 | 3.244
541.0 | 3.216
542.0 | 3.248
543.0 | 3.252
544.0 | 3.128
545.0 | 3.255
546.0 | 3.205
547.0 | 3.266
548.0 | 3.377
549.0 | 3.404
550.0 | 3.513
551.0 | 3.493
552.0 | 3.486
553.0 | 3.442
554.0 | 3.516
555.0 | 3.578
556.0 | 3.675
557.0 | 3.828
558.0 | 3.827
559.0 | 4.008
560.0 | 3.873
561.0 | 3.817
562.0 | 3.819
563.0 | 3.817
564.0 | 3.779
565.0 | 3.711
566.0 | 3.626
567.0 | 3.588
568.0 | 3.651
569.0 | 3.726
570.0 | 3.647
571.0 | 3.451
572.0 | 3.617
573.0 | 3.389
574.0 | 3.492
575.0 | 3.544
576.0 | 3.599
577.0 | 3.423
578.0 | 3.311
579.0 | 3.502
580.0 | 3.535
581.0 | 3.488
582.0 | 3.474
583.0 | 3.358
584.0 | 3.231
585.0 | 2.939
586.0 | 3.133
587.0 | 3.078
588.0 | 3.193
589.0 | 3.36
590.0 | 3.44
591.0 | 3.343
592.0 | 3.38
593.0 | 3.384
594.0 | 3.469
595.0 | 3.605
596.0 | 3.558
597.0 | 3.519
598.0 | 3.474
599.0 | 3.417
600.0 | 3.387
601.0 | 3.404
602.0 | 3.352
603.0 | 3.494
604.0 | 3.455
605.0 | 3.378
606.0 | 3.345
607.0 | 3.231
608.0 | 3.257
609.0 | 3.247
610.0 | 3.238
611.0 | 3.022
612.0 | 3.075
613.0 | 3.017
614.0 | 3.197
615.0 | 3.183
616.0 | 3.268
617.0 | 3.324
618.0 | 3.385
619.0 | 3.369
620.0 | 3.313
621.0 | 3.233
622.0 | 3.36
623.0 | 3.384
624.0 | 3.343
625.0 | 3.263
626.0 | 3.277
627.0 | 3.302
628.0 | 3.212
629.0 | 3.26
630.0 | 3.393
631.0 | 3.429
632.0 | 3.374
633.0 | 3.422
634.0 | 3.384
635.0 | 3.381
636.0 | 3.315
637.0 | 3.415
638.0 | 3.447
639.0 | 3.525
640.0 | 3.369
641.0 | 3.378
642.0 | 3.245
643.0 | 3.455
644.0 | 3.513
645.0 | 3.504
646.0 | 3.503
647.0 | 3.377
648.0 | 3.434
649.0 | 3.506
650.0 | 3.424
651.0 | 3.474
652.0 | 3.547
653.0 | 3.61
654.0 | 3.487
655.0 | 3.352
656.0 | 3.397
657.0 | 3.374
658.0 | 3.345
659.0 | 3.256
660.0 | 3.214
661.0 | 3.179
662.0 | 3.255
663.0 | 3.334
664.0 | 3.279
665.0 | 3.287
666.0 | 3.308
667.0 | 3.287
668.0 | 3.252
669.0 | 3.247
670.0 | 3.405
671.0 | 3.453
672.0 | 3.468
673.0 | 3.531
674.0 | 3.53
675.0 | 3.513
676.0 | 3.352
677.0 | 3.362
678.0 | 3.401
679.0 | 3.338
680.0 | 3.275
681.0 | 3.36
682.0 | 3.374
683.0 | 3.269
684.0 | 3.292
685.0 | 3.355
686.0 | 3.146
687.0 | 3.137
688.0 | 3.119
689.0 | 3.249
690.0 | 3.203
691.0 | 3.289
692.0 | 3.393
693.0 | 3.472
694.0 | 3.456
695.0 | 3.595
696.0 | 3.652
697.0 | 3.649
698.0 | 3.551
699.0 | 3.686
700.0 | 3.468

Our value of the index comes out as 4.3 kPa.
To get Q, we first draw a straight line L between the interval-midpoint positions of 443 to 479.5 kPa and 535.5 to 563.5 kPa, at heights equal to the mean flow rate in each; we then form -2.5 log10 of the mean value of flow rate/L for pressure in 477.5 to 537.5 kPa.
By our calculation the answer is 0.11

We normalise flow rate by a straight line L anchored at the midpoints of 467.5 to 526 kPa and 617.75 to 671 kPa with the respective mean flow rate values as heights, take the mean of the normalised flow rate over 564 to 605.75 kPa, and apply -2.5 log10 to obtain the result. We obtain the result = 0.00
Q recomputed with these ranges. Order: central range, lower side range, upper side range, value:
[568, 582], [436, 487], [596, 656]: 0.02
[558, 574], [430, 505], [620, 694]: -0.02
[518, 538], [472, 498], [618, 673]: 0.13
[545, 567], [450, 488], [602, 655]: 0.04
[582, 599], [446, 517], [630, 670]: 0.06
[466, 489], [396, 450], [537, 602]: -0.10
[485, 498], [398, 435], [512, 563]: -0.04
